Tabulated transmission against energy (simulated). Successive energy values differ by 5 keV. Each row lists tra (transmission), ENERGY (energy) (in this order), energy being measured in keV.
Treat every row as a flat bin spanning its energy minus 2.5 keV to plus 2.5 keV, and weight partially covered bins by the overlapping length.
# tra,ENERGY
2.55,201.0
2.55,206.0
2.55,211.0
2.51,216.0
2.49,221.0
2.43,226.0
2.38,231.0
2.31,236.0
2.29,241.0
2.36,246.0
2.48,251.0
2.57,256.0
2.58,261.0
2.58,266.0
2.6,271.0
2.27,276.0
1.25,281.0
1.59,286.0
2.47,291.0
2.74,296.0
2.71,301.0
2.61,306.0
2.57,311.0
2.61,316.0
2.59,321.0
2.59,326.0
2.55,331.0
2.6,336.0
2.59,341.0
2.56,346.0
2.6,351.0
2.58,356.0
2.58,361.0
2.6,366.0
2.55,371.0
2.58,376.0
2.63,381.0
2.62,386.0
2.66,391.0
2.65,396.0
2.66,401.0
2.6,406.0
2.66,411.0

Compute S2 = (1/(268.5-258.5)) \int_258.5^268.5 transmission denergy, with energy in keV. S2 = 2.58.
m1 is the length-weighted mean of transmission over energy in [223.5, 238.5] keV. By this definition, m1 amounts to 2.37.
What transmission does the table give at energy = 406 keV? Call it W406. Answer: 2.6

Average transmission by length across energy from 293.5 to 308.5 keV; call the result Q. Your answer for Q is 2.69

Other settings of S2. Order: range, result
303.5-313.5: 2.59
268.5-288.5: 1.93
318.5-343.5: 2.58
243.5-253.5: 2.42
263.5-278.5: 2.48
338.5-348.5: 2.58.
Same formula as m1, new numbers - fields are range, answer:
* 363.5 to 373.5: 2.58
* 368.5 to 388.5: 2.59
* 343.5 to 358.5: 2.58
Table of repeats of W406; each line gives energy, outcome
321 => 2.59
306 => 2.61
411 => 2.66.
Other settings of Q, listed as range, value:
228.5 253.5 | 2.36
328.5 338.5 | 2.58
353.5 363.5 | 2.58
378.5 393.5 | 2.64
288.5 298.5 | 2.61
